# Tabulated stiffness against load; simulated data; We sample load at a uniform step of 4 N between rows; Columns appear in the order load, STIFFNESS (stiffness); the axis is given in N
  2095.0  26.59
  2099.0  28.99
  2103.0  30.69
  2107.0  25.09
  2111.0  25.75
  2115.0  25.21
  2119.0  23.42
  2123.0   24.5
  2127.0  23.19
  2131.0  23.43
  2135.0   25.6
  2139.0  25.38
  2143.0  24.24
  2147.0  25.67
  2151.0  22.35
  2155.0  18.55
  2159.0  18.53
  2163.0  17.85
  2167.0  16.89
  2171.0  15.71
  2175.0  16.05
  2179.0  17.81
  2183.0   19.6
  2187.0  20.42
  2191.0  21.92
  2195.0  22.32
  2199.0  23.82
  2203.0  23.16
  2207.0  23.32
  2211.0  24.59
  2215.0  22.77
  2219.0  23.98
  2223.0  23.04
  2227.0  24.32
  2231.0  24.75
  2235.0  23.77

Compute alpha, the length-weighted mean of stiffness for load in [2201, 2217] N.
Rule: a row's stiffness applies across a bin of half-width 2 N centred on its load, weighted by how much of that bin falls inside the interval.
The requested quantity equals 23.5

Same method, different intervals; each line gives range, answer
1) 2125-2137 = 24.1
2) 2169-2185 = 17.3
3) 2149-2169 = 18.8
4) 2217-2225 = 23.5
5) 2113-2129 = 24.1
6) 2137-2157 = 23.2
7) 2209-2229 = 23.7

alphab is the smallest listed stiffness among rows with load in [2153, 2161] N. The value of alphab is 18.53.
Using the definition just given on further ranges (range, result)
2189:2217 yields 21.92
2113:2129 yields 23.19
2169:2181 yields 15.71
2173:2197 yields 16.05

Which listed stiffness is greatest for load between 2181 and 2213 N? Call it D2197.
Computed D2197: 24.59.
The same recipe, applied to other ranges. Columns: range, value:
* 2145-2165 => 25.67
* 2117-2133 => 24.5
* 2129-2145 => 25.6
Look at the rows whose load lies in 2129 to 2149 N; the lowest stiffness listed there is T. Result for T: 23.43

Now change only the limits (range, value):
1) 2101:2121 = 23.42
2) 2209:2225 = 22.77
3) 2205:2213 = 23.32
